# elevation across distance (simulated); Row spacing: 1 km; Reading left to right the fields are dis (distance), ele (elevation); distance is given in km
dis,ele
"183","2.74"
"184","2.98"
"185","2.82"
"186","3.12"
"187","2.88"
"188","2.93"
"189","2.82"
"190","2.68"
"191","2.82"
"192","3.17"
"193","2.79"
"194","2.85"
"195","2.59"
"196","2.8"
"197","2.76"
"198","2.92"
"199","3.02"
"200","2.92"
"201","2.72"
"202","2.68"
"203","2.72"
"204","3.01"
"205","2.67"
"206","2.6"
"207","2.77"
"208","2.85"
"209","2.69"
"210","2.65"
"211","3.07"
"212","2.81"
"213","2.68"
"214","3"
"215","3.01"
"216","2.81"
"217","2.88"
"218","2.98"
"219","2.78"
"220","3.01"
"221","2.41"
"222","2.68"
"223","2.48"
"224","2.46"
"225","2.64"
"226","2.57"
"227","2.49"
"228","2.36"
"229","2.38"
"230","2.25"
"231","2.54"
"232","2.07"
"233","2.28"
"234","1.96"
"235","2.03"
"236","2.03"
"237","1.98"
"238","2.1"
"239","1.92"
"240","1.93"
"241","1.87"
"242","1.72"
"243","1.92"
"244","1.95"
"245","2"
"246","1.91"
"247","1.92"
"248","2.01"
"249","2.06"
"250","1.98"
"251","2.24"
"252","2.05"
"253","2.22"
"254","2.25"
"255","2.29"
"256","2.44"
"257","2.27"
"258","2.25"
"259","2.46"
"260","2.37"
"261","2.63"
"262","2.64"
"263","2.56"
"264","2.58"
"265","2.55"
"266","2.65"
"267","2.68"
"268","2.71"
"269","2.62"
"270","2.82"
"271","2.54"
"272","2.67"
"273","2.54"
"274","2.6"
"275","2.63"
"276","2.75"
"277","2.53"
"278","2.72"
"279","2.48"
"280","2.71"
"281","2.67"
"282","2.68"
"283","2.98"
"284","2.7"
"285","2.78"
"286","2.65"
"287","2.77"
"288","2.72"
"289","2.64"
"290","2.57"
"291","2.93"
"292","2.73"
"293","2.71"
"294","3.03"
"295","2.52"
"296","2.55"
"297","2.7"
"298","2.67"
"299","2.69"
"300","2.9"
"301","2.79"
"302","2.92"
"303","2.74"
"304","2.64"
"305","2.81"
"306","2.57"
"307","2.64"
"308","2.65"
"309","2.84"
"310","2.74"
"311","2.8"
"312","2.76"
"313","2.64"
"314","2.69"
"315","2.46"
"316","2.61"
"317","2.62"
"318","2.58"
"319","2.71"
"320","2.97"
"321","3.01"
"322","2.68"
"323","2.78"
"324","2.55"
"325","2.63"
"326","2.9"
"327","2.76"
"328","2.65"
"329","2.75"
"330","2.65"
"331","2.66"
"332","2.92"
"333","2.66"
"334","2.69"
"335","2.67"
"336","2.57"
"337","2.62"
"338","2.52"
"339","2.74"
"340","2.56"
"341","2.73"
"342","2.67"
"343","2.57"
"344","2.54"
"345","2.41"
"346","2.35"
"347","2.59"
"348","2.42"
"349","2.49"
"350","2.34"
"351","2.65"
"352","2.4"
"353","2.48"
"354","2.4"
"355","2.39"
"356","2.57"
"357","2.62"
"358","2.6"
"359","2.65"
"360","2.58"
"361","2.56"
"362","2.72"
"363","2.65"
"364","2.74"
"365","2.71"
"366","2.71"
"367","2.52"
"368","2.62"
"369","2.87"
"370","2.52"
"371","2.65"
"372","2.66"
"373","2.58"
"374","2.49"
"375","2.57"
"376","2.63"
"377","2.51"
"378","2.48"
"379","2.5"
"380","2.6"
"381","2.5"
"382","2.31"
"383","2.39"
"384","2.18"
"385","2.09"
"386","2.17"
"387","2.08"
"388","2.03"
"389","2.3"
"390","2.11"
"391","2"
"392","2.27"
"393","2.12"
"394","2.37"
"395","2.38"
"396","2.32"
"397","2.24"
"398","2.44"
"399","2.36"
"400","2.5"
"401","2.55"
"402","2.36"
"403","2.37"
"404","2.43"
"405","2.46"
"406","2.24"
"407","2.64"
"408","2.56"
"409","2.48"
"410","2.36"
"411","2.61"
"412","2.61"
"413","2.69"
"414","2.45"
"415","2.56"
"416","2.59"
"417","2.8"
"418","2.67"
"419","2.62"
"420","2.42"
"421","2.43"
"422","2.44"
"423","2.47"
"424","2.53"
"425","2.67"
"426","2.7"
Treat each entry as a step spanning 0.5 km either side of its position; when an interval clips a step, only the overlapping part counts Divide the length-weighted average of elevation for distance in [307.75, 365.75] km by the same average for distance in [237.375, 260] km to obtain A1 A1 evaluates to 1.3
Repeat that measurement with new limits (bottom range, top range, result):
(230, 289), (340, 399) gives 1.04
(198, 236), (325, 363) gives 0.98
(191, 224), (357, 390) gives 0.89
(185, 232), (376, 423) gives 0.88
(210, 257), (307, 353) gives 1.13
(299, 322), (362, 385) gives 0.94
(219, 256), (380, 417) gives 1.08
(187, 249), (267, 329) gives 1.07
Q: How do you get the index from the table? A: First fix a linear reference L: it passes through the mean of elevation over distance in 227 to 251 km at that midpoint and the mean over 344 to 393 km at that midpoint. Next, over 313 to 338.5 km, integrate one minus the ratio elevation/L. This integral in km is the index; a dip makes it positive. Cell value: -3.89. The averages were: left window 2.06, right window 2.47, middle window 2.69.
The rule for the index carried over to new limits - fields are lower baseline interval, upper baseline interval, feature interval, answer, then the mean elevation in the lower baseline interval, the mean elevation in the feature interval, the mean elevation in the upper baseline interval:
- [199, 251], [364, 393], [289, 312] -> -2.81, 2.44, 2.73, 2.43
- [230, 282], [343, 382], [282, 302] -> -2.83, 2.32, 2.74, 2.56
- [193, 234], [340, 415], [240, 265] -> 4.20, 2.69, 2.19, 2.47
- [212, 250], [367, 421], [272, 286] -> -1.85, 2.33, 2.67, 2.44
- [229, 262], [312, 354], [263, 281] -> -2.75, 2.13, 2.63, 2.63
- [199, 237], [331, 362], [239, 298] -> 3.04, 2.62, 2.46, 2.57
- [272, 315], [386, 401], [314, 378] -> -3.89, 2.71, 2.62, 2.26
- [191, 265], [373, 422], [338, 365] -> -1.40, 2.47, 2.56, 2.42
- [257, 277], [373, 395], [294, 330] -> -3.36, 2.58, 2.72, 2.33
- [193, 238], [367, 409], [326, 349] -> -1.45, 2.63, 2.63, 2.4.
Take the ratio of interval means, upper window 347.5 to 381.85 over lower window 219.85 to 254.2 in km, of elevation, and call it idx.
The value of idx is 1.18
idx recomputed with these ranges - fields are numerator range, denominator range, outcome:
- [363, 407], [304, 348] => 0.91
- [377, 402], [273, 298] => 0.86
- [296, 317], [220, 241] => 1.18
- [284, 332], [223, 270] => 1.20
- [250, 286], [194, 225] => 0.92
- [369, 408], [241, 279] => 1.01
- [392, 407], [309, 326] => 0.88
